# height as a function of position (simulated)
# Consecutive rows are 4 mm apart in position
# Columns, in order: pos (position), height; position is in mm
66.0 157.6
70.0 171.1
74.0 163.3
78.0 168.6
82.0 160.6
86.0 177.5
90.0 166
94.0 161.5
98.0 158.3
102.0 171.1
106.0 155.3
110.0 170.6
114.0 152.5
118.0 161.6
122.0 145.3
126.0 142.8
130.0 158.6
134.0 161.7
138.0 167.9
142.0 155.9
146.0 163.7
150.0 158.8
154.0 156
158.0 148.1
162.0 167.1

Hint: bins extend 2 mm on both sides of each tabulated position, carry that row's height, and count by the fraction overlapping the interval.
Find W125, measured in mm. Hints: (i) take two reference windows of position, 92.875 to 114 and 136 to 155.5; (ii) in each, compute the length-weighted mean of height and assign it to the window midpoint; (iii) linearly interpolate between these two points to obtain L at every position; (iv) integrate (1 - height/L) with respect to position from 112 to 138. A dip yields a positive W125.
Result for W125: 1.1 mm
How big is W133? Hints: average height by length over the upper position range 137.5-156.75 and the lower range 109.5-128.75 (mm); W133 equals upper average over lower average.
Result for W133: 1.0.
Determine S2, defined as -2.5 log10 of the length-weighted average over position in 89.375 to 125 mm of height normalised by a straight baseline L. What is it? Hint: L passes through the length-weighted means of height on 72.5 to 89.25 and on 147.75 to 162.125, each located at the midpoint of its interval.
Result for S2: 0.03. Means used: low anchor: 168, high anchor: 156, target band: 160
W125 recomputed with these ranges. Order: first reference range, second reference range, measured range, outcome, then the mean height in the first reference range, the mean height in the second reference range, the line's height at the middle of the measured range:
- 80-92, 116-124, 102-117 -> -0.30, 168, 153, 158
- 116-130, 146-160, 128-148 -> -1.07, 151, 156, 153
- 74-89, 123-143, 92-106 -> 0.15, 168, 157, 164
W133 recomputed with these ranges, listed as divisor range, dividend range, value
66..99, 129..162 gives 0.96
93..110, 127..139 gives 0.99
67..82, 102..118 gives 0.97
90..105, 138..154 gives 0.98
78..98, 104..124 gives 0.95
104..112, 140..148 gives 0.98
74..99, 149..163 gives 0.95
